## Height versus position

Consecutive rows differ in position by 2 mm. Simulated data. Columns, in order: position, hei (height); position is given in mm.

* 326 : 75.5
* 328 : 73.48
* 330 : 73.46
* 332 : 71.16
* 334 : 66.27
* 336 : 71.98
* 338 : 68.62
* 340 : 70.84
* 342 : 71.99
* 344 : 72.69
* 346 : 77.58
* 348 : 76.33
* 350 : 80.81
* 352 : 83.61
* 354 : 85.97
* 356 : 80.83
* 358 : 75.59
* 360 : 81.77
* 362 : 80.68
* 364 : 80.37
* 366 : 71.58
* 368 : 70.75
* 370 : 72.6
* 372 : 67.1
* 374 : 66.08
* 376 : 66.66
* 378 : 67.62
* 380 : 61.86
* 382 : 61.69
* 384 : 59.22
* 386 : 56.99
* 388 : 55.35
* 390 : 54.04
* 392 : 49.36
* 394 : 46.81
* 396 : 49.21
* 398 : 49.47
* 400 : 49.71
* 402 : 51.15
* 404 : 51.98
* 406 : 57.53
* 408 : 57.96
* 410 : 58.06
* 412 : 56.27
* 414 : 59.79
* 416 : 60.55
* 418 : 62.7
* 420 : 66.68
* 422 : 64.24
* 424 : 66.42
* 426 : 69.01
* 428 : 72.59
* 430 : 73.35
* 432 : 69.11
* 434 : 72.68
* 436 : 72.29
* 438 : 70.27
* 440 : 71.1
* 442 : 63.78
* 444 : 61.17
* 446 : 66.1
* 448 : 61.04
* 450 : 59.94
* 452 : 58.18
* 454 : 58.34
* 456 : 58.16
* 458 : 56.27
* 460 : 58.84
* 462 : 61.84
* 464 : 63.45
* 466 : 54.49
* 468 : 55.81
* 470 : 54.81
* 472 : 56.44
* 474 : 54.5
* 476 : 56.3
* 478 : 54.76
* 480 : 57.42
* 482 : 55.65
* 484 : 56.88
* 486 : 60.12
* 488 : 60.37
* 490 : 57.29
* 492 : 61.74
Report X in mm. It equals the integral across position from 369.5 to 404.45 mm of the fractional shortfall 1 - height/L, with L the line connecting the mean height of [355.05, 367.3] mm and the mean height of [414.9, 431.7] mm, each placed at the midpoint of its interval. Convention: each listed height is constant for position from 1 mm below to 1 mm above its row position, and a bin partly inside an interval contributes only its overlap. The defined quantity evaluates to 7.7 mm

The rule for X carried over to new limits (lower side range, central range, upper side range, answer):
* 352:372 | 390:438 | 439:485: 5.0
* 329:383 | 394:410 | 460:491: 3.5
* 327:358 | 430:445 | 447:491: -1.7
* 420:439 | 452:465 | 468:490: 0.6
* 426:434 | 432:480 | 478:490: 2.9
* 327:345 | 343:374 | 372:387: -4.5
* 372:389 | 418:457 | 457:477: -4.6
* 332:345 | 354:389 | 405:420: -2.1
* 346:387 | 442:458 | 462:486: 0.0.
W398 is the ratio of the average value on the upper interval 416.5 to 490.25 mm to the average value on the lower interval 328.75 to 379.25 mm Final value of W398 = 0.84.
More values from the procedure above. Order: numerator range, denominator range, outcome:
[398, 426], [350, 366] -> 0.73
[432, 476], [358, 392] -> 0.92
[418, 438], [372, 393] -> 1.15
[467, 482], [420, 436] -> 0.80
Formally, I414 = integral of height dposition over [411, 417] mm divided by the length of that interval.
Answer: 58.9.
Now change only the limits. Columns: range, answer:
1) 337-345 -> 71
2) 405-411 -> 57.9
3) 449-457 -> 58.7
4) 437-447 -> 66.5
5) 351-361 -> 81.6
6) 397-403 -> 50.1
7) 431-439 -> 71.1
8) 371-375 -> 66.6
